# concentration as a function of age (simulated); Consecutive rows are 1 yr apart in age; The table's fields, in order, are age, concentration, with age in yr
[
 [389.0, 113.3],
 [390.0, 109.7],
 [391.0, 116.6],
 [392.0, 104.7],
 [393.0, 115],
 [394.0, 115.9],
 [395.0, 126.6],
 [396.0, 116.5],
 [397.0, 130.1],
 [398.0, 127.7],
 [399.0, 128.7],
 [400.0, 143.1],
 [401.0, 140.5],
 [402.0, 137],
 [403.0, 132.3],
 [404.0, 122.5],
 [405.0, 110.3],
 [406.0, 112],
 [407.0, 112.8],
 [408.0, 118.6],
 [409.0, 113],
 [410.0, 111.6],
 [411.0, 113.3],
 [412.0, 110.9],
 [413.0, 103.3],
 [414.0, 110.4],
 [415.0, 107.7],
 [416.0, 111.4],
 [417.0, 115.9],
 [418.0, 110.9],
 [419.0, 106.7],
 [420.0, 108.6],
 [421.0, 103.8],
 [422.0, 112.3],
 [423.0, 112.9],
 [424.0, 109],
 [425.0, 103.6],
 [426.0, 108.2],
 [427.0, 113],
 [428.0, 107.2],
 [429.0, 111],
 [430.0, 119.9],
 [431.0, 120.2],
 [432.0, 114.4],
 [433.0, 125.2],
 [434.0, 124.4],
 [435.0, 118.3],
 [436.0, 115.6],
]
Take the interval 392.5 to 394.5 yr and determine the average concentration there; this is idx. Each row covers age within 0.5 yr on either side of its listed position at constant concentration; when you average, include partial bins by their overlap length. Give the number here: 115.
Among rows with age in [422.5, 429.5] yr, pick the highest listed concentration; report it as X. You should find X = 113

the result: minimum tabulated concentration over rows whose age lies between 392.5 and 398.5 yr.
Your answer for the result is 115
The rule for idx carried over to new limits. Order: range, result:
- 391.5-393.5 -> 110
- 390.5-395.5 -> 116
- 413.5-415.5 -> 109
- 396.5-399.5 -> 129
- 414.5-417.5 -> 112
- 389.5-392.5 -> 110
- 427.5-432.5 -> 115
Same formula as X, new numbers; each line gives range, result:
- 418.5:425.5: 112.9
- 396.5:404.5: 143.1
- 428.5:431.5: 120.2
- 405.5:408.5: 118.6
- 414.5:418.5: 115.9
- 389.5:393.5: 116.6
